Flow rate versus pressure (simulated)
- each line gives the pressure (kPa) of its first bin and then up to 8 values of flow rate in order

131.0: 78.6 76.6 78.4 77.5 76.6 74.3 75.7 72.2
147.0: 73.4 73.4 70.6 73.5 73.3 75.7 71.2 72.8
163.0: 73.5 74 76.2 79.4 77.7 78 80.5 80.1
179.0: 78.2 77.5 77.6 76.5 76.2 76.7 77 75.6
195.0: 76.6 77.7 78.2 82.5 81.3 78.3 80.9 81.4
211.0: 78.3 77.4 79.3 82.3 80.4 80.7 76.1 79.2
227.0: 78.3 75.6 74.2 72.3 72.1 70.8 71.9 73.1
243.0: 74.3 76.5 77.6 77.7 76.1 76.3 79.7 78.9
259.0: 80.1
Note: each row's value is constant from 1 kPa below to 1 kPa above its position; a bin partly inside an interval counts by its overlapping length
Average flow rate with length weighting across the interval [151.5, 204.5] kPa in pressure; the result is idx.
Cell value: 76.8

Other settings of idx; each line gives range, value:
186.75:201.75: 77.5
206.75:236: 77.8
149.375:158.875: 73.1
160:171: 75.4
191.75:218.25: 79.2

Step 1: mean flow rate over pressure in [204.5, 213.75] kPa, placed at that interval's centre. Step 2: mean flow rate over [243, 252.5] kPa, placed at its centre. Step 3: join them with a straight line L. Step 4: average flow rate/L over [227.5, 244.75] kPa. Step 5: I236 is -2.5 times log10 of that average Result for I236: 0.059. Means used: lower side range 79.4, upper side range 76.7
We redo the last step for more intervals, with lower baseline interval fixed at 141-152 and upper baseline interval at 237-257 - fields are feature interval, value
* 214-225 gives -0.06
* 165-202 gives -0.05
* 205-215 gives -0.06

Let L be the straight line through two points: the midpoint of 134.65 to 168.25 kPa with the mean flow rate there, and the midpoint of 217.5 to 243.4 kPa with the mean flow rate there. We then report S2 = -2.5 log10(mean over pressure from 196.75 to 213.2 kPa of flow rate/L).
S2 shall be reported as -0.07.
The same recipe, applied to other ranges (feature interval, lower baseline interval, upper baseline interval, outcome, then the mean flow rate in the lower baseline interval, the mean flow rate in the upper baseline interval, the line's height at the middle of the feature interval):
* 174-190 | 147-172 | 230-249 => -0.05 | 74.2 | 73.9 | 74.1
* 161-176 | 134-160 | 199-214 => -0.01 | 74.3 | 79.9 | 76.3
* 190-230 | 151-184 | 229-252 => -0.05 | 76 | 74.3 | 75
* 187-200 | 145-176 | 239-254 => -0.03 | 74.8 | 75.7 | 75.1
